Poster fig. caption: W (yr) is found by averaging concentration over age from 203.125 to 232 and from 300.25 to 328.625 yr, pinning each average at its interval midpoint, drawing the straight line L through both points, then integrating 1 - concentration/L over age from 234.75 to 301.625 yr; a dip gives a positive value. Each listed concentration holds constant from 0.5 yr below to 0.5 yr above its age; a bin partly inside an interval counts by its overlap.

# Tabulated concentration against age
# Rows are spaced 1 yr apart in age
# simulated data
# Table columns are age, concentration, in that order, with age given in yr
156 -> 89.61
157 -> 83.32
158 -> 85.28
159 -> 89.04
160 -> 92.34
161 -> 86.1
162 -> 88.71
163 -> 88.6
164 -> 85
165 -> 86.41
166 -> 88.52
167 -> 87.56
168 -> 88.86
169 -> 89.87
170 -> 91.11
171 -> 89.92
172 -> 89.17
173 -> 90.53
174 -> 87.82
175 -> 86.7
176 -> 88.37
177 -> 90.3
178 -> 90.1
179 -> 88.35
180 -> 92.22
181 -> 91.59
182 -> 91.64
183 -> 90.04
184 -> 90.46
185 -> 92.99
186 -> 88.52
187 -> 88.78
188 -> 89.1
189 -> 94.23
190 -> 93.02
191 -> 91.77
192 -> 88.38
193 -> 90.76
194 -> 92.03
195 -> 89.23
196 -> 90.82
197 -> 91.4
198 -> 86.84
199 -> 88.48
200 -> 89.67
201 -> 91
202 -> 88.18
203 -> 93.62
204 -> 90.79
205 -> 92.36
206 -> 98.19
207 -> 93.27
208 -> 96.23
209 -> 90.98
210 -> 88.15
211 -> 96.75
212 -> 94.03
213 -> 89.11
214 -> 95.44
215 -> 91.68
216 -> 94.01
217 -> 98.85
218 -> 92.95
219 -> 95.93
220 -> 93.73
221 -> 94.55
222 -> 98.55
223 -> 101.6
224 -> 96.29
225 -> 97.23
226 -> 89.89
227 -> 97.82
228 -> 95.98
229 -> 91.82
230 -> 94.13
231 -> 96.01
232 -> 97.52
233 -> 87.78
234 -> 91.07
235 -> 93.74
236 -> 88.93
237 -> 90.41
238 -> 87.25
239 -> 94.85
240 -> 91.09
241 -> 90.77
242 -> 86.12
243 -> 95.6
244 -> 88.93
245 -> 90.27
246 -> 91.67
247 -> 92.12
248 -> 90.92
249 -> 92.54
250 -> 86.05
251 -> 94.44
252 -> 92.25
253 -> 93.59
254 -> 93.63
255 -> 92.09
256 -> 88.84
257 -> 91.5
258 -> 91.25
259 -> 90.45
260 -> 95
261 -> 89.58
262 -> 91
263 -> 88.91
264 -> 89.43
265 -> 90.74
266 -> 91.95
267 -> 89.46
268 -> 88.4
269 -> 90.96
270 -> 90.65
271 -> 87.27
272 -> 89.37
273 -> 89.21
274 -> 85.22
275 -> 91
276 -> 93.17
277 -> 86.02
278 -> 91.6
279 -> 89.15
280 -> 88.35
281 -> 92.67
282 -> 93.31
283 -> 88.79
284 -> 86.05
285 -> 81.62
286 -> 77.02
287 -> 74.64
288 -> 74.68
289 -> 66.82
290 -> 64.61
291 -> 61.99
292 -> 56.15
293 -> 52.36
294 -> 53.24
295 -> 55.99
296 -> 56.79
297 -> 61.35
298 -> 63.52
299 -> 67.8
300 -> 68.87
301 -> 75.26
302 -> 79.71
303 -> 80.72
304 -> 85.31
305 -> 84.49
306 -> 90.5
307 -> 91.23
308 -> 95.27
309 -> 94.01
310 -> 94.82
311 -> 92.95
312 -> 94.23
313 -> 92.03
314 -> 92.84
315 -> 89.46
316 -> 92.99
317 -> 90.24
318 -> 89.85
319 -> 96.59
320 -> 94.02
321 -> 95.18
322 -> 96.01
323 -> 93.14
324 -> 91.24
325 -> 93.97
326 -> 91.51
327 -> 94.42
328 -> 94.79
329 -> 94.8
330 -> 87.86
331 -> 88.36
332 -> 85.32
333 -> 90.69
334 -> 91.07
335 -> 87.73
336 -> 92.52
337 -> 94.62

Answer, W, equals 6.2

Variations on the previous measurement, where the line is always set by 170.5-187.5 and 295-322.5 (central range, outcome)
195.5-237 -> -2.28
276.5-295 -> 2.10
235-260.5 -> -1.19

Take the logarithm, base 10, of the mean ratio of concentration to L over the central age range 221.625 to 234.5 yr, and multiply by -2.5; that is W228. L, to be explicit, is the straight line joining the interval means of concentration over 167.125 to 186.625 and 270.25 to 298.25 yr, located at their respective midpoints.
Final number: -0.14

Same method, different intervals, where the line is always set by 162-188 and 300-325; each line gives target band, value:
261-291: 0.05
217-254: -0.04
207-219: -0.05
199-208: -0.03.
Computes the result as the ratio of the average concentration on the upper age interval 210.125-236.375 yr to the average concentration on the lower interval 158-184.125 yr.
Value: 1.06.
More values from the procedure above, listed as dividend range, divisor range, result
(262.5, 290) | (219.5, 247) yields 0.93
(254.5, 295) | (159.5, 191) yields 0.93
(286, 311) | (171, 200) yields 0.81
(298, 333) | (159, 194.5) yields 0.99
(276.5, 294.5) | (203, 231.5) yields 0.81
